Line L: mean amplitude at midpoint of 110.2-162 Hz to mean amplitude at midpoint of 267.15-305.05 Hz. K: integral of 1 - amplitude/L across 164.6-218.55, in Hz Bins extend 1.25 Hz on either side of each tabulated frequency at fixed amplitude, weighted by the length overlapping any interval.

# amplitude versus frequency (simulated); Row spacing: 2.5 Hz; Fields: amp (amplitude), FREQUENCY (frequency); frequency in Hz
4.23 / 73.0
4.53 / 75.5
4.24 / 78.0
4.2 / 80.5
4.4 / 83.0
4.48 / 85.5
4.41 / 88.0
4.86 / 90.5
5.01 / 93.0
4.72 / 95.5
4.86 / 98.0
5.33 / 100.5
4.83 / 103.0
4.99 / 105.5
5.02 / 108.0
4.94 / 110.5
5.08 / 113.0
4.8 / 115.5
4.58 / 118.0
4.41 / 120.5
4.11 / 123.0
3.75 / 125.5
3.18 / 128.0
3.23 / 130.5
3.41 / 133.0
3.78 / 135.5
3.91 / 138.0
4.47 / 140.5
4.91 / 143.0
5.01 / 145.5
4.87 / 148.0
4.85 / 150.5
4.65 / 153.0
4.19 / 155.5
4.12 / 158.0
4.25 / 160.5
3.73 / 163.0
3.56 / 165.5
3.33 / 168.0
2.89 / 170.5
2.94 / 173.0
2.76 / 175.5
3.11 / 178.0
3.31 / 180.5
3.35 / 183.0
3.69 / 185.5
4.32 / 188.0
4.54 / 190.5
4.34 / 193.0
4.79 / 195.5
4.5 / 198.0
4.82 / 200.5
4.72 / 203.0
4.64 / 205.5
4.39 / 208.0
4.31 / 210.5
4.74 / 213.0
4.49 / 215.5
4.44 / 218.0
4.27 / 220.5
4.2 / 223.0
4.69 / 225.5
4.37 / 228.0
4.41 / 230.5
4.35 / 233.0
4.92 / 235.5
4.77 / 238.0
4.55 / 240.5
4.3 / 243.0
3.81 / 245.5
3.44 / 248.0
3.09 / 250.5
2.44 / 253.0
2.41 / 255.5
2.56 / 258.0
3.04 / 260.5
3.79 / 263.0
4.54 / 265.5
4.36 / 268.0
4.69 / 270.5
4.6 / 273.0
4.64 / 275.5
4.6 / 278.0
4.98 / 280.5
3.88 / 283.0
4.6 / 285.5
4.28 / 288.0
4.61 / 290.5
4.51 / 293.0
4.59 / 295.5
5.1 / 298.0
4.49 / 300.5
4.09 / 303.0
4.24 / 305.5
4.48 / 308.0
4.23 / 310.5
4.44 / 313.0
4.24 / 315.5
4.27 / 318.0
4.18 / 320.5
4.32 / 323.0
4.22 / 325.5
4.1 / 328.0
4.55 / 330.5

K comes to 4.8 Hz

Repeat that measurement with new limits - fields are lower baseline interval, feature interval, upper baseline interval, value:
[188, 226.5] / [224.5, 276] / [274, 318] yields 5.9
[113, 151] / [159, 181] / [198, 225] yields 5.2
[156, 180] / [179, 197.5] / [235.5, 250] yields -2.1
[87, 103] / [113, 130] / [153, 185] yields 0.9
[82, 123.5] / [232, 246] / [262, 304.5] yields 0.2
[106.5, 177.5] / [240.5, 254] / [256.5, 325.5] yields 2.2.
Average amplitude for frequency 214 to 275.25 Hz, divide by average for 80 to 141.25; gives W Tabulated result 0.91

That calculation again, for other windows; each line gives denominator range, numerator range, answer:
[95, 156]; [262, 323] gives 0.99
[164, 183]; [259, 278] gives 1.35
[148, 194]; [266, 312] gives 1.18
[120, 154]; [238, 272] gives 0.88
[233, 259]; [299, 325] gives 1.17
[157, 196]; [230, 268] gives 1.03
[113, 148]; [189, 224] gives 1.08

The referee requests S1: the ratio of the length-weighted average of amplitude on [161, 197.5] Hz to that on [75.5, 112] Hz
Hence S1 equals 0.77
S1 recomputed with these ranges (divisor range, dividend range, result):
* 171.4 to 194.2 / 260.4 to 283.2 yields 1.23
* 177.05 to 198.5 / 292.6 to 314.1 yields 1.12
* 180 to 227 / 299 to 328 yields 0.98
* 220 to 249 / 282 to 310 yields 1.02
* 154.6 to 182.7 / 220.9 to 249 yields 1.26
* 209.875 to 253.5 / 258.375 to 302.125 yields 1.04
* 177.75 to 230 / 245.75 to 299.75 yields 0.94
